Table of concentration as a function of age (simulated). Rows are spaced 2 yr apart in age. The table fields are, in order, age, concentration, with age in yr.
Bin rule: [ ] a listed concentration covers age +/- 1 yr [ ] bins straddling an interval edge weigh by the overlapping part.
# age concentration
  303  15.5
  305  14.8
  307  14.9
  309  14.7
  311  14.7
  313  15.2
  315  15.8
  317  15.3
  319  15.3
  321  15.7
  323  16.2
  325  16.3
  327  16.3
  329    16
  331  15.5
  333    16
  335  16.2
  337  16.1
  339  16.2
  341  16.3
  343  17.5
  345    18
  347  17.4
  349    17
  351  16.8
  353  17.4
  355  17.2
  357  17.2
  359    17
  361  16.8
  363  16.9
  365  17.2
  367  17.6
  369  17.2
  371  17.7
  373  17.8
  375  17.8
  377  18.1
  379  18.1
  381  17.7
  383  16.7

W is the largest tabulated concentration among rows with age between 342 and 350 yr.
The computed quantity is 18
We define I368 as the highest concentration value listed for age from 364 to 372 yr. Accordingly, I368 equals 17.7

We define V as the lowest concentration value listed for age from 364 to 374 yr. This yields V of 17.2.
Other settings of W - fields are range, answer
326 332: 16.3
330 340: 16.2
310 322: 15.8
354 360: 17.2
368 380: 18.1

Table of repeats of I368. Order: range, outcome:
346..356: 17.4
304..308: 14.9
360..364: 16.9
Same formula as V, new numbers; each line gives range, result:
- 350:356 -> 16.8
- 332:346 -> 16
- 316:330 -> 15.3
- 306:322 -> 14.7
